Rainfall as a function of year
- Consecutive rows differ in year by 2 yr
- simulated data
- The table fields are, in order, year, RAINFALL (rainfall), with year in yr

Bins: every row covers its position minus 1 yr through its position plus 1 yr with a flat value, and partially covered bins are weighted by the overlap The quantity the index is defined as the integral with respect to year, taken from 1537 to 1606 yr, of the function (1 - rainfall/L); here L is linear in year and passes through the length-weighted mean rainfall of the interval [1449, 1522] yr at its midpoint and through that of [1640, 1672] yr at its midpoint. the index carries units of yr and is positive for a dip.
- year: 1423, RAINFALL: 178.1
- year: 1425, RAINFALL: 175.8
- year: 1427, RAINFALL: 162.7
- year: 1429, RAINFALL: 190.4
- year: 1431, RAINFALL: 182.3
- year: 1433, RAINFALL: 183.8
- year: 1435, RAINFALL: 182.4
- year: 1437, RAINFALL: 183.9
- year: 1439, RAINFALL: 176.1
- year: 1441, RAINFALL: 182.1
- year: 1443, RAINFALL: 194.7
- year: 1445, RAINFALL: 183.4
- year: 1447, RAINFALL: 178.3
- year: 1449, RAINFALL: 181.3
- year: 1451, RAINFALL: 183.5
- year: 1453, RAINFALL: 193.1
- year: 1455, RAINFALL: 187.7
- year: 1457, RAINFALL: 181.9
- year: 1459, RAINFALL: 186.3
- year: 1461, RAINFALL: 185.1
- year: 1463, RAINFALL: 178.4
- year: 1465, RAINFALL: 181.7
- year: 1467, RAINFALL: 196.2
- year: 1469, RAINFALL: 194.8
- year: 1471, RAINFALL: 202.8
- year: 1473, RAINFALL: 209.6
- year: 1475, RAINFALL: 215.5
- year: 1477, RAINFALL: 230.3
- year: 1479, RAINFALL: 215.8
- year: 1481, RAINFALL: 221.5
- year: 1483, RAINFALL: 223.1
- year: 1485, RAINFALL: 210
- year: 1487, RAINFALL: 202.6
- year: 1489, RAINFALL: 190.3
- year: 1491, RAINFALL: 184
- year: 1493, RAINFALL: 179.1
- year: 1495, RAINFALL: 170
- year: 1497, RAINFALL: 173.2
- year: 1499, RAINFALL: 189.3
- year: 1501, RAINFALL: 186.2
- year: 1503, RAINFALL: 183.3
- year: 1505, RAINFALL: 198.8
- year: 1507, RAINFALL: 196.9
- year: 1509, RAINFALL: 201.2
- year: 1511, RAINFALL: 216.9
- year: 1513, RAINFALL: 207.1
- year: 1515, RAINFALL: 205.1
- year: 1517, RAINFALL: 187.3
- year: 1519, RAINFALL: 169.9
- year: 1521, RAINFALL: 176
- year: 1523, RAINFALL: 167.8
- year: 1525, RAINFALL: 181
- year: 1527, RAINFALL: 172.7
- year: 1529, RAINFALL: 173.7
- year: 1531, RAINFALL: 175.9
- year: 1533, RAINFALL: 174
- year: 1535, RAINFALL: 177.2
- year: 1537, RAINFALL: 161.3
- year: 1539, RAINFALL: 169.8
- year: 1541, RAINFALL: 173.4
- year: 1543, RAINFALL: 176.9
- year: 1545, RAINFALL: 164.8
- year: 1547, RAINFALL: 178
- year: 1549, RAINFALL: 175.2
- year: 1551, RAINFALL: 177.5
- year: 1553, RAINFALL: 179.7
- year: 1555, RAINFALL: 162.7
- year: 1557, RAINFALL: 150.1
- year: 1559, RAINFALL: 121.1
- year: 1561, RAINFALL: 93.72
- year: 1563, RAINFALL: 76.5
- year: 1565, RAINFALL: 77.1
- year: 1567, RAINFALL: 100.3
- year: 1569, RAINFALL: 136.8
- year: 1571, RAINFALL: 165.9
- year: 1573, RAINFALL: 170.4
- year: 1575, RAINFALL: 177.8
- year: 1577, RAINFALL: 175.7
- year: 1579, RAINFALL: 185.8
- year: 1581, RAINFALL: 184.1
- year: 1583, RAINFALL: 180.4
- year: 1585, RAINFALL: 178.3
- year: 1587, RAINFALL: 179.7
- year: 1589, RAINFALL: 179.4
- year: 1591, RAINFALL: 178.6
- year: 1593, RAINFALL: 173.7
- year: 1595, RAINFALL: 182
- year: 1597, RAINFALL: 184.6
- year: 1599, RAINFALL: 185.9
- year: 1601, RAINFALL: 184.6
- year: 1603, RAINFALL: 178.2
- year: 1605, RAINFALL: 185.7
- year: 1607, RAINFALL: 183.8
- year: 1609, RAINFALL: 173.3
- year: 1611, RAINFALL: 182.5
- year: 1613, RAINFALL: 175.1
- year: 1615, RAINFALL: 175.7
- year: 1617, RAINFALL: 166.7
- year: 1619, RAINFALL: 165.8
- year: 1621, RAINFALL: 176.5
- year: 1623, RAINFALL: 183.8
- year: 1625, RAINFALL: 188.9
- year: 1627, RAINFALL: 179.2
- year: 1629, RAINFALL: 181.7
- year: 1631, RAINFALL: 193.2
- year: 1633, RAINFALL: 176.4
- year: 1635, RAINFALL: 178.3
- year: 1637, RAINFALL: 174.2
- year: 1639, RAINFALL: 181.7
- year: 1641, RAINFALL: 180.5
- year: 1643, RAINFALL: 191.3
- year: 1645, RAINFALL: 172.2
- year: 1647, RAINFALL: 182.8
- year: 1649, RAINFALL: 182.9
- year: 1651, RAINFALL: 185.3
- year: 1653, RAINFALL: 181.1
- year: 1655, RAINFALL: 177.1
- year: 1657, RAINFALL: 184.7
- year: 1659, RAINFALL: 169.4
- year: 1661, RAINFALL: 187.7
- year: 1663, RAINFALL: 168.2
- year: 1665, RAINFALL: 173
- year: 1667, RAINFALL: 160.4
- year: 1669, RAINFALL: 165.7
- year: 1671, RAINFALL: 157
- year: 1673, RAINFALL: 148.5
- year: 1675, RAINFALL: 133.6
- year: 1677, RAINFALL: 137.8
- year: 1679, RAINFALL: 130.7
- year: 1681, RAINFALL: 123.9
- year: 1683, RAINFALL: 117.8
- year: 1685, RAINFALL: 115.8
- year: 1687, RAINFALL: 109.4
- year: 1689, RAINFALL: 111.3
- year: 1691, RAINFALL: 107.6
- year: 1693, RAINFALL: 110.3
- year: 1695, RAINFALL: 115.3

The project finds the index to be 8.3 yr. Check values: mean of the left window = 195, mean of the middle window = 163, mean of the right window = 176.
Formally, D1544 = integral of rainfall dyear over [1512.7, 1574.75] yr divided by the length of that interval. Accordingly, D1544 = 160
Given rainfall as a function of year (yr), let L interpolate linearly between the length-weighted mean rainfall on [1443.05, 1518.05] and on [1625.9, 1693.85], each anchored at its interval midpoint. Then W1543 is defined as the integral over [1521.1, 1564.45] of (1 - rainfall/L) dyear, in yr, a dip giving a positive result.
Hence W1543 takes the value 5.3 yr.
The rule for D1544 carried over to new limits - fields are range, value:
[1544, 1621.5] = 165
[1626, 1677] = 174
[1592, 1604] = 182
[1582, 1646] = 180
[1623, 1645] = 182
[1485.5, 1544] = 184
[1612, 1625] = 175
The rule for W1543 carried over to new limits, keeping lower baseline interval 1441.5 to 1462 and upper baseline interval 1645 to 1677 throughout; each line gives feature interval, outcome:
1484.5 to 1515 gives -1.84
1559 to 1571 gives 4.90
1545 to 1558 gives 0.57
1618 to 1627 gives -0.33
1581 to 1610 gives -1.03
